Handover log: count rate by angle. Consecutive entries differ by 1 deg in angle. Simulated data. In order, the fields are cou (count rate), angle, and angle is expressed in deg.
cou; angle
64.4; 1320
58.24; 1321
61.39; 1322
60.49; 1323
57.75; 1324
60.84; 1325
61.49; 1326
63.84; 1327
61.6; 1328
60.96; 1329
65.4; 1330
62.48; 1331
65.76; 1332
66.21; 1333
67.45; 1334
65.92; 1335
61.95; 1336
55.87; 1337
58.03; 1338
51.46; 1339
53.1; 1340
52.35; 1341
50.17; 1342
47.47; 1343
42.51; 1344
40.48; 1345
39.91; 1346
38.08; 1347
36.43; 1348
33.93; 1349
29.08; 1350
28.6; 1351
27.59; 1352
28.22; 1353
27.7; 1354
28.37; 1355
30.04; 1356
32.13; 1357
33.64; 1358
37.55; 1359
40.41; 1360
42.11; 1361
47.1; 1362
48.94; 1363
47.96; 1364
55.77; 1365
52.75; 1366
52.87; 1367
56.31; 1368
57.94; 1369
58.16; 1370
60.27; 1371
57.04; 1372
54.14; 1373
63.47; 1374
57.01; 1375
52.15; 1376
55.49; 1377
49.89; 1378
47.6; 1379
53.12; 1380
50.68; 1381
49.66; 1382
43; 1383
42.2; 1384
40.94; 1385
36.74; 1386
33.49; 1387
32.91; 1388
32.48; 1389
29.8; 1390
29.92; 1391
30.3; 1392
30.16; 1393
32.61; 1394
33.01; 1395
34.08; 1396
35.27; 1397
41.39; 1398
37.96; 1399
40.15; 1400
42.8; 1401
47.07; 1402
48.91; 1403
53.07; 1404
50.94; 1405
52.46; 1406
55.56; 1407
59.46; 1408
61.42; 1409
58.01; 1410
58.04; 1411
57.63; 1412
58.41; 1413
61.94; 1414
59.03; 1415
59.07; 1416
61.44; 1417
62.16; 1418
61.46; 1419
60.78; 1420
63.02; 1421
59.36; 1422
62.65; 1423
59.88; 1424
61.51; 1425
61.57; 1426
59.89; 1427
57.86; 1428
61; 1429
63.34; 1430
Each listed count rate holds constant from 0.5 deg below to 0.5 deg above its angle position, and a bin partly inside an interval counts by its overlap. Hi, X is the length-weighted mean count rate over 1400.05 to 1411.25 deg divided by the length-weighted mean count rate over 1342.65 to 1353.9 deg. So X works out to 1.50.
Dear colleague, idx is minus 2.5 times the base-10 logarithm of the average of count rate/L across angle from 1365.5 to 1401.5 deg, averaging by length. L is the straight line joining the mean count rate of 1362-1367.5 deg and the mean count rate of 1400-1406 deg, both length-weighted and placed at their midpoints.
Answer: 0.12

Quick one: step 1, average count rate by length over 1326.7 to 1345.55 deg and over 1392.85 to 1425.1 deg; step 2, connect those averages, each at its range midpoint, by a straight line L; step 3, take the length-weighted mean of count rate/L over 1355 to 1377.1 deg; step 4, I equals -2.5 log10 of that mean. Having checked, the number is 0.13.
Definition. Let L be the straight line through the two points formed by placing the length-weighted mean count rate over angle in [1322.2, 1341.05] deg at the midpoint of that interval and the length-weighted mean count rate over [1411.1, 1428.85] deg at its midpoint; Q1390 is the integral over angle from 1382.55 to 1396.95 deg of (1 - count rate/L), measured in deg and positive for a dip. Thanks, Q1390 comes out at 6.2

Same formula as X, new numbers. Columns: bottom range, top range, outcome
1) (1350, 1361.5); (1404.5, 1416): 1.79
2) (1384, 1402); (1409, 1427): 1.70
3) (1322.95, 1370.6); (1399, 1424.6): 1.15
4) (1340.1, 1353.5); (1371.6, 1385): 1.34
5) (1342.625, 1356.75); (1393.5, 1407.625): 1.28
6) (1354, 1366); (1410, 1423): 1.49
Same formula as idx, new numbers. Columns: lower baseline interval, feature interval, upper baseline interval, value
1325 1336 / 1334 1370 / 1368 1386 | 0.30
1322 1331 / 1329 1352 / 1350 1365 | 0.01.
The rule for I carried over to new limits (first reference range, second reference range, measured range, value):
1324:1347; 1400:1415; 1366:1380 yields 0.00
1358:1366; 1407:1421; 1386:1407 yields 0.38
